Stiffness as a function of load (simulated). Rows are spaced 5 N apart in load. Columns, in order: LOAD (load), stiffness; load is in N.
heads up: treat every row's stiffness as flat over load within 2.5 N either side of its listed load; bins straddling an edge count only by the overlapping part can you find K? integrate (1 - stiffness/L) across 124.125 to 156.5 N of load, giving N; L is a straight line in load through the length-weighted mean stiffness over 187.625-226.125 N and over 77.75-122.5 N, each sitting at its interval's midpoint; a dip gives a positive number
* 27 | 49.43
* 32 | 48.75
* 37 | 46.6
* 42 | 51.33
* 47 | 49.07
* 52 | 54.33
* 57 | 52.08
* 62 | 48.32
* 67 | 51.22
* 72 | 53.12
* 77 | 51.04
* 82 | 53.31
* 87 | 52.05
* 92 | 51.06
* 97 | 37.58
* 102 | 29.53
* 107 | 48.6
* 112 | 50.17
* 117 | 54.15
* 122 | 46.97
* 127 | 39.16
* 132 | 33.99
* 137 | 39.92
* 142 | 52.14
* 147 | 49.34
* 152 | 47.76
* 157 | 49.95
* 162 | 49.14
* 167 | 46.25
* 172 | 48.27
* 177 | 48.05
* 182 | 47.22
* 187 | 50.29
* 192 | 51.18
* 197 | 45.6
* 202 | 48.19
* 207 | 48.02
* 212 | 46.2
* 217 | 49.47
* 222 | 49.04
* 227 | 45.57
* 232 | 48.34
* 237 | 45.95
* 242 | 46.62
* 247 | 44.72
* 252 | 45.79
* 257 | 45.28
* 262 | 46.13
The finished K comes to 2.4 N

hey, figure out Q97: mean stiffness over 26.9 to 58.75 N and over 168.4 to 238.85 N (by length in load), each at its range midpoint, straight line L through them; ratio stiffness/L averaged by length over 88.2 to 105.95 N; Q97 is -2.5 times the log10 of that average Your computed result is 0.20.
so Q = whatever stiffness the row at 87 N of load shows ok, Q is 52.05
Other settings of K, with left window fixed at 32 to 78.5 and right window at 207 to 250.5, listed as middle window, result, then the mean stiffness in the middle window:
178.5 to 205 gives -0.4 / 48.5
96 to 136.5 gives 5.6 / 42.6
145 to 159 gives -0.1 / 49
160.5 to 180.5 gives 0.2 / 47.8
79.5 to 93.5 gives -0.6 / 52.2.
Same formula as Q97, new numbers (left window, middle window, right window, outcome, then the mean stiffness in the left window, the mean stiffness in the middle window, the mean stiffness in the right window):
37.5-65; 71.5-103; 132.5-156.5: 0.04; 50.7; 47.2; 46.4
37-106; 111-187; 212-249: 0.02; 48.7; 46.9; 47.1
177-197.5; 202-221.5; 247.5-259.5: -0.01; 48.8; 48.1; 45.4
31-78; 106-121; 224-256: -0.03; 50.6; 50.8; 46.2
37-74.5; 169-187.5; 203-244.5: 0.00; 51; 48.2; 47.4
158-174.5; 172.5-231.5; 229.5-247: -0.02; 48.1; 48.1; 46.6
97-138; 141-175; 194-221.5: -0.09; 42.6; 48.8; 47.7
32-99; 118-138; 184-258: 0.19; 50.1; 41.1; 47.4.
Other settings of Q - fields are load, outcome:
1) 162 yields 49.14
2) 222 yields 49.04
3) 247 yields 44.72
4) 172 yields 48.27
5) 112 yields 50.17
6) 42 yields 51.33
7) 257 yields 45.28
